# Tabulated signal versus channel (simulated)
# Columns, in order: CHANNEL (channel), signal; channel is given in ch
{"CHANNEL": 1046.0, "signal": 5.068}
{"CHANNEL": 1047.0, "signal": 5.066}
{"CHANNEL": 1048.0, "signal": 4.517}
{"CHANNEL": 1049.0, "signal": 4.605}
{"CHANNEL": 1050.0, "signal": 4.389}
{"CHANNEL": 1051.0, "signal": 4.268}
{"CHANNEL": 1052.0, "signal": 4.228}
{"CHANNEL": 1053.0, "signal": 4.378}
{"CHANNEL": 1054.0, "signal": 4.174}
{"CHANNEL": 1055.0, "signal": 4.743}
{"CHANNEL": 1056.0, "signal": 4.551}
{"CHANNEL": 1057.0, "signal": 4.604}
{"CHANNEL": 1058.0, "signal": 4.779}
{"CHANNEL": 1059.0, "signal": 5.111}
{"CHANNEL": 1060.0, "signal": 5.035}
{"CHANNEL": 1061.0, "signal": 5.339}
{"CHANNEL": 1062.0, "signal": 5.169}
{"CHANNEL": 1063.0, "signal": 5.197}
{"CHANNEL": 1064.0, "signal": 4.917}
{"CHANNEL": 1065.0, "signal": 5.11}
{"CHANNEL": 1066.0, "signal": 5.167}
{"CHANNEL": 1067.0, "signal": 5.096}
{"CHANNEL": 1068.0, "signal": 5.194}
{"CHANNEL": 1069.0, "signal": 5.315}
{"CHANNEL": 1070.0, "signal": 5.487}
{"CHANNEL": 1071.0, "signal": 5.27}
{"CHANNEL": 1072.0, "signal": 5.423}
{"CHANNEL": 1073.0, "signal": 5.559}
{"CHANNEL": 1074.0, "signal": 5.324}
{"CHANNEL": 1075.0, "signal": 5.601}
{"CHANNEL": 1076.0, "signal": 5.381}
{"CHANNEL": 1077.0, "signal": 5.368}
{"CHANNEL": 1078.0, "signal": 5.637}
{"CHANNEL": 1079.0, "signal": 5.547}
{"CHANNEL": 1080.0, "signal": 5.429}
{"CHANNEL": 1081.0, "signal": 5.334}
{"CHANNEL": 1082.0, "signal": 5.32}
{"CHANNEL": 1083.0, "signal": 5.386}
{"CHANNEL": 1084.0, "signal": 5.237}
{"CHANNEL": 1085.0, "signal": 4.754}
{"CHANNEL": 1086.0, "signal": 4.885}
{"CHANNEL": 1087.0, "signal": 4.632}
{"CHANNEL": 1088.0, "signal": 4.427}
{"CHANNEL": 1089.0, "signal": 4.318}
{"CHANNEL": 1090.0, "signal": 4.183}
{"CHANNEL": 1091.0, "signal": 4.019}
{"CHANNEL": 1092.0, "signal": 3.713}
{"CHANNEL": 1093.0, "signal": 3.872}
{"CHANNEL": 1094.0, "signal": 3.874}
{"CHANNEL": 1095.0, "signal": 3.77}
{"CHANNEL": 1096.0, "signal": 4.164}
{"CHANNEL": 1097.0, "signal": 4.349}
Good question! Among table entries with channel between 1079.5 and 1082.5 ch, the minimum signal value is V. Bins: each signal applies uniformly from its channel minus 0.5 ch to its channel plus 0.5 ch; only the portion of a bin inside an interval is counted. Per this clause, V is 5.32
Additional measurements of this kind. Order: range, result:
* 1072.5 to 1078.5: 5.324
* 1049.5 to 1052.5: 4.228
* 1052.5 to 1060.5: 4.174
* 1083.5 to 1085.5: 4.754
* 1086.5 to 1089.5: 4.318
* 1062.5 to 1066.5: 4.917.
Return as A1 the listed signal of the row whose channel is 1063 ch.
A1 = 5.197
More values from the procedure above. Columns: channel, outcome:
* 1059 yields 5.111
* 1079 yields 5.547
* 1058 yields 4.779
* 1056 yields 4.551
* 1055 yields 4.743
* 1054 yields 4.174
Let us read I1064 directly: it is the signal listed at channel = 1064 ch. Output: 4.917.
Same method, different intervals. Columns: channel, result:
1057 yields 4.604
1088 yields 4.427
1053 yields 4.378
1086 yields 4.885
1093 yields 3.872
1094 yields 3.874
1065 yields 5.11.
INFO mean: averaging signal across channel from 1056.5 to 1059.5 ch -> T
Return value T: 4.83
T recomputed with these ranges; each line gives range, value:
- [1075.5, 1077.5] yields 5.37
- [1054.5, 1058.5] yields 4.67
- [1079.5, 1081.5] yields 5.38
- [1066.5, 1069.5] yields 5.2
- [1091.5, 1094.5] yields 3.82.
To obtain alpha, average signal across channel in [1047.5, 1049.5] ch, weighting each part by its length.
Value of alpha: 4.56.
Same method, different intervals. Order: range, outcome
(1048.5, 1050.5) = 4.5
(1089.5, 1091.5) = 4.1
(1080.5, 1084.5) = 5.32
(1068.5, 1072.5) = 5.37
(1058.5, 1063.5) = 5.17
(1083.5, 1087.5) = 4.88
